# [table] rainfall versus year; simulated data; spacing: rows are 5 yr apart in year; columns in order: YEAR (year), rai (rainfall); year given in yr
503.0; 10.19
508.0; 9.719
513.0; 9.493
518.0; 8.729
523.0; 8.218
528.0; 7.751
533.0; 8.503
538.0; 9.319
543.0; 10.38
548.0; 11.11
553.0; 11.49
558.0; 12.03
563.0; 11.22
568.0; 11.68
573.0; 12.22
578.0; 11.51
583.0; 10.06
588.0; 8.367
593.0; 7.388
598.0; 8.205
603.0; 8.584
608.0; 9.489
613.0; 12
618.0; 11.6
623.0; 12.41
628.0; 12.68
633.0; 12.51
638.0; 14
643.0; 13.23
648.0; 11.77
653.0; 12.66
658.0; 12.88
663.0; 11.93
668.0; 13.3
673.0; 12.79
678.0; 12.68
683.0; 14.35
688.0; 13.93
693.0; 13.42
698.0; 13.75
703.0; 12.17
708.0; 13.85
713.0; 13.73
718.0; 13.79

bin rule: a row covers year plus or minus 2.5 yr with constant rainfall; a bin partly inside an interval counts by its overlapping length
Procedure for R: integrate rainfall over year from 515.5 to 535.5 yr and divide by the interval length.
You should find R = 8.3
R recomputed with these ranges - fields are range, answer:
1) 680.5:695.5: 13.9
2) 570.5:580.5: 11.9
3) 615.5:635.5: 12.3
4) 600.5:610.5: 9.04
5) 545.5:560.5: 11.5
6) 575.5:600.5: 9.11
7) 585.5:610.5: 8.41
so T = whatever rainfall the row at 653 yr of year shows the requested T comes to 12.66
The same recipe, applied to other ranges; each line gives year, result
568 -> 11.68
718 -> 13.79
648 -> 11.77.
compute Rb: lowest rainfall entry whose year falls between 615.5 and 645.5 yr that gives 11.6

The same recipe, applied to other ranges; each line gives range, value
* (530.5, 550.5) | 8.503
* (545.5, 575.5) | 11.11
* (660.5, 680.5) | 11.93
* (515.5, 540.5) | 7.751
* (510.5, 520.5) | 8.729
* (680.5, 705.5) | 12.17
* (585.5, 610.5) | 7.388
